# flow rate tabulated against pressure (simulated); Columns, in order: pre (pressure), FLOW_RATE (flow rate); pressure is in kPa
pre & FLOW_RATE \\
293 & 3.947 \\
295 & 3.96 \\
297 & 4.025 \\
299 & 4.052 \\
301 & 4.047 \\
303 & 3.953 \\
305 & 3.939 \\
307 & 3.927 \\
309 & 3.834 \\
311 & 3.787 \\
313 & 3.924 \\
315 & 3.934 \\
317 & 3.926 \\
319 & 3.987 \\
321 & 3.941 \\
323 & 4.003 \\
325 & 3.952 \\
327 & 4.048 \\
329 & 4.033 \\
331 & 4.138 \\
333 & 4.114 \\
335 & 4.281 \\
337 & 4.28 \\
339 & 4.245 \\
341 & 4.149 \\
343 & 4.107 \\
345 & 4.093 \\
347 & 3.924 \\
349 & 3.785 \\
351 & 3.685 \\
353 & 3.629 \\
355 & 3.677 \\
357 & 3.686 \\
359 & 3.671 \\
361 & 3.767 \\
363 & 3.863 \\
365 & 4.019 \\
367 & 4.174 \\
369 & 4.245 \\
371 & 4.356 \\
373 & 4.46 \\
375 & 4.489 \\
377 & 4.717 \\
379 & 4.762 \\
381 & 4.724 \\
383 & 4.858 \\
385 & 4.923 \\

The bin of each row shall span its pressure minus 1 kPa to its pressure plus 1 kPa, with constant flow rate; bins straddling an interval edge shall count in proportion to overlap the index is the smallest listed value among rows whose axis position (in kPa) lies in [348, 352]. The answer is 3.685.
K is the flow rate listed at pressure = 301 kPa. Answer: 4.047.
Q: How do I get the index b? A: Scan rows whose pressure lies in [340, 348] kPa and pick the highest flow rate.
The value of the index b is 4.149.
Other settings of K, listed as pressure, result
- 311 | 3.787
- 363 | 3.863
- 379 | 4.762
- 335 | 4.281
